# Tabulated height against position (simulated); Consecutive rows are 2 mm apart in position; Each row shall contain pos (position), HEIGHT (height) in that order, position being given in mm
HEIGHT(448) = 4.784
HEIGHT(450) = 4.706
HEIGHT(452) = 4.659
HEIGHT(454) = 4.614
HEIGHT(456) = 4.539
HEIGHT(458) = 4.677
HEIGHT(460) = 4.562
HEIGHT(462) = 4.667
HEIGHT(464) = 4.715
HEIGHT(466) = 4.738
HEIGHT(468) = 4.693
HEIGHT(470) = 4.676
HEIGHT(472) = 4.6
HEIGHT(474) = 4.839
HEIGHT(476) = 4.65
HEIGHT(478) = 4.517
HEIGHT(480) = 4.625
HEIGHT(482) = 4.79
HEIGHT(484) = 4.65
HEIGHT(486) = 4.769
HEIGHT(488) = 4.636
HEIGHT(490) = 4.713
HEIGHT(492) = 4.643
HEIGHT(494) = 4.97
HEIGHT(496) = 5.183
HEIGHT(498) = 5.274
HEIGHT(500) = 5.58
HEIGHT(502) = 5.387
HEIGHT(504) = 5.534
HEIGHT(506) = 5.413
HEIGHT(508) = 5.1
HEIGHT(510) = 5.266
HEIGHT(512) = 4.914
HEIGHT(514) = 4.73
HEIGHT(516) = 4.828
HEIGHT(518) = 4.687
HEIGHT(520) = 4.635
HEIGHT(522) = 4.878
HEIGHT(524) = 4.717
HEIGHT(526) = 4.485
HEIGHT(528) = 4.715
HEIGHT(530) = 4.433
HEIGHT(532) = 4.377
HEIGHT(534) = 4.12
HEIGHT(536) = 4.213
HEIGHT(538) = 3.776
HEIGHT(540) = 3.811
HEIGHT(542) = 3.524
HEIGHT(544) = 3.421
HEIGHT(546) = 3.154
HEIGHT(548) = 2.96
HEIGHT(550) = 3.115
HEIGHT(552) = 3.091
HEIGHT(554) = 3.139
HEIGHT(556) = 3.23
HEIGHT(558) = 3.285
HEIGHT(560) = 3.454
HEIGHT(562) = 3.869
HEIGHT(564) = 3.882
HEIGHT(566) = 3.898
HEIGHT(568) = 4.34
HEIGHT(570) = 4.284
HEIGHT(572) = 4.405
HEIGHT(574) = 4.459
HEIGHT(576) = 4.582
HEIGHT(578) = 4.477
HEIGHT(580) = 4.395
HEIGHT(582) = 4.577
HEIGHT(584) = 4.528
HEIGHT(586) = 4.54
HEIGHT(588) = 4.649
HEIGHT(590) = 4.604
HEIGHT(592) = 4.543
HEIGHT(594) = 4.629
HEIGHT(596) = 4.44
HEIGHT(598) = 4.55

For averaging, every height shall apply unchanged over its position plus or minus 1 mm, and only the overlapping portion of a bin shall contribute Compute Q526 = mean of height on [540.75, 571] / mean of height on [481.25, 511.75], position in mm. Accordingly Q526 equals 0.7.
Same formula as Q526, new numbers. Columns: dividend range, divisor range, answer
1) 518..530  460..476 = 0.99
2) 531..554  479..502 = 0.73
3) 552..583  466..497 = 0.84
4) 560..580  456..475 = 0.90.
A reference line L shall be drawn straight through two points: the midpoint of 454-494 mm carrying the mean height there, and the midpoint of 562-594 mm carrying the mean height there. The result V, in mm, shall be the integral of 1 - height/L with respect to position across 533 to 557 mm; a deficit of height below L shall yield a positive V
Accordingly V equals 5.49 mm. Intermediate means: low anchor 4.67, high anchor 4.4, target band 3.46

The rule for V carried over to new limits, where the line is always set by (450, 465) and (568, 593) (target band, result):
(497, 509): -2.08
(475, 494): -0.31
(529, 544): 1.82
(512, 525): -0.54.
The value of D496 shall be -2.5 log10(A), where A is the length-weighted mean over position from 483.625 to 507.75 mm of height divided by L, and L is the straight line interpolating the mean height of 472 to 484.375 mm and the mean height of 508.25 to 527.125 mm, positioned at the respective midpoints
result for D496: -0.08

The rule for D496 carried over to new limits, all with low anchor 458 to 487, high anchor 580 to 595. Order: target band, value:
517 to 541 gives 0.05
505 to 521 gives -0.07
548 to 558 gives 0.42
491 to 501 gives -0.11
